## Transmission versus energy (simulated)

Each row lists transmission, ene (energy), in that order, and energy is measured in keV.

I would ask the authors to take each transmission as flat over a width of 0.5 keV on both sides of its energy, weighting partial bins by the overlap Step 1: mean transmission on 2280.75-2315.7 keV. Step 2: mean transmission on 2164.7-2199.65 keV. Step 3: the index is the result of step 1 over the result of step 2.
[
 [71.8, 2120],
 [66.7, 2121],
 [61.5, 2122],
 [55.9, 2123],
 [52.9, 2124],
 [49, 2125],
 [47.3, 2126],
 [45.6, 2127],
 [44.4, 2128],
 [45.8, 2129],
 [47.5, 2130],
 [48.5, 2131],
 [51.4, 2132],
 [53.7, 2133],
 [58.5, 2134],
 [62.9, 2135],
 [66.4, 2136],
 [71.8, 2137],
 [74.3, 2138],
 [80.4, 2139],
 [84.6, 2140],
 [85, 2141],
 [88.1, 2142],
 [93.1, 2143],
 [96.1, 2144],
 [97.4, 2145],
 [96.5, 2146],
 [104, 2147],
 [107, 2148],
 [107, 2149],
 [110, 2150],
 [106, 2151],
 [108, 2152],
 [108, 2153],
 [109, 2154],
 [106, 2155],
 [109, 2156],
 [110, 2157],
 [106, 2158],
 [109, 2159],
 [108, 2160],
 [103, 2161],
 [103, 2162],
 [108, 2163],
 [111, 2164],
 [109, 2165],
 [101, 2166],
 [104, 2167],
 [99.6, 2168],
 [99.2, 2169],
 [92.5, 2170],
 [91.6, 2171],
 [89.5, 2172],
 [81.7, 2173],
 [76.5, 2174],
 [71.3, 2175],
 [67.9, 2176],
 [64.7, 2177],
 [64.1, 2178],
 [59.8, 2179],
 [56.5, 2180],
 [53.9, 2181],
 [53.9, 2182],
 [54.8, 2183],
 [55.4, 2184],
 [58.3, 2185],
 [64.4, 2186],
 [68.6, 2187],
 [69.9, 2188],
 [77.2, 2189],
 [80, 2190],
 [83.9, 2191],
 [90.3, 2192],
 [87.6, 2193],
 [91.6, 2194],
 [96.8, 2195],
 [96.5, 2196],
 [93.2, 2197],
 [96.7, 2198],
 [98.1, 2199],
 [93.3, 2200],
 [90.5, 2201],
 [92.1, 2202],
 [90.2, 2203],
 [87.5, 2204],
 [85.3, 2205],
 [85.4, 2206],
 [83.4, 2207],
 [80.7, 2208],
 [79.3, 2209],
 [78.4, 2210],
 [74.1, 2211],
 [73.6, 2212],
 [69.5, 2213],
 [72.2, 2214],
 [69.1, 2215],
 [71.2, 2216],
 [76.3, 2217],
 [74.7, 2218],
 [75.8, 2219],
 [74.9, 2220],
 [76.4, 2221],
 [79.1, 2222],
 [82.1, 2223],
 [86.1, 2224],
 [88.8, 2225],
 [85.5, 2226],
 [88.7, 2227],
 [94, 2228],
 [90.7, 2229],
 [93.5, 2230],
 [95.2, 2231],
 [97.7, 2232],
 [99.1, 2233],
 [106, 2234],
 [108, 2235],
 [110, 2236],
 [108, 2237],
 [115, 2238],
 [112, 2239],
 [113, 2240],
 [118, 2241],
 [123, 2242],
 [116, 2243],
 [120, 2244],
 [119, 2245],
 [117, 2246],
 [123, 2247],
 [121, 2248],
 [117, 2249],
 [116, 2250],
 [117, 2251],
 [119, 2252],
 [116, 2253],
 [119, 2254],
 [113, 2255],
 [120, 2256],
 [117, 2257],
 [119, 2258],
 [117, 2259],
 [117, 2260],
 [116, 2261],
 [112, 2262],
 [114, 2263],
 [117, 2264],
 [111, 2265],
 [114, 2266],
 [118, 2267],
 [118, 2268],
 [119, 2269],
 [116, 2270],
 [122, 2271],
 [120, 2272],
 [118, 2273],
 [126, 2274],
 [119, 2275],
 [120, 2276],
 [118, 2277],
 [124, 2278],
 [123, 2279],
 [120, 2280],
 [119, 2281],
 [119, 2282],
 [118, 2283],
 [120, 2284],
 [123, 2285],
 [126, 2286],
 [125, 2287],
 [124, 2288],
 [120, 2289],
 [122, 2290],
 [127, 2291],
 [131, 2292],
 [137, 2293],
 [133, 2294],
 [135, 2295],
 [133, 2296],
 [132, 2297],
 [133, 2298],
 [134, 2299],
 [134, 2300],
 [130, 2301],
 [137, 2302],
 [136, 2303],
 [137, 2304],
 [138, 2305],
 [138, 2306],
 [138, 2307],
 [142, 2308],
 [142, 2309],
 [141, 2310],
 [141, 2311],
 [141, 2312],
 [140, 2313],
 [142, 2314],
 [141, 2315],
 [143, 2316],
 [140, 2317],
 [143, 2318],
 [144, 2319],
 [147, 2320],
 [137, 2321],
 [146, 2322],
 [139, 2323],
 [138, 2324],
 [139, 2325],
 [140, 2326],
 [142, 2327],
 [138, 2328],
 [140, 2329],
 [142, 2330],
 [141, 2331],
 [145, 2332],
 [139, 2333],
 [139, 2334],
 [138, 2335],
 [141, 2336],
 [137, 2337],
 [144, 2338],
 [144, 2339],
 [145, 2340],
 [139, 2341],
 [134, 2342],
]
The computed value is 1.66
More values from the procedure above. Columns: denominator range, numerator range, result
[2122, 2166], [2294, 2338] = 1.65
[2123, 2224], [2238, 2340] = 1.57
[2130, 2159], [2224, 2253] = 1.22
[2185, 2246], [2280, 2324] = 1.49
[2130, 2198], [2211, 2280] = 1.24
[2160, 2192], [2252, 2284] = 1.47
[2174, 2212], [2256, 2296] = 1.56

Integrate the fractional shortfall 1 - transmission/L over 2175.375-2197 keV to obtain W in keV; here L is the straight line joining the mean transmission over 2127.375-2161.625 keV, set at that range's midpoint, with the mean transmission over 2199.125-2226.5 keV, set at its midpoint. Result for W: 2.9 keV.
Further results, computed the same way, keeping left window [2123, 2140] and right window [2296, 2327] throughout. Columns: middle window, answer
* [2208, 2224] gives 3.34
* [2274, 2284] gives 0.32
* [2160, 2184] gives -2.76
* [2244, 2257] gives -0.80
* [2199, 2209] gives 0.26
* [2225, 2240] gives 0.43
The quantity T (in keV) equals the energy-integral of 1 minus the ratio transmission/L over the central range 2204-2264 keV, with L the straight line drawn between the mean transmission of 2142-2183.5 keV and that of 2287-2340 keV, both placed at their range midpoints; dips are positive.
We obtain 8.0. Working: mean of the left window 92.8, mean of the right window 138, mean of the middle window 99.4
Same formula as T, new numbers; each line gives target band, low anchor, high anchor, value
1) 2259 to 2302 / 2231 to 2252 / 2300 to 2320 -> 1.9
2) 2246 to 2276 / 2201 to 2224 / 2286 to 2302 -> -2.3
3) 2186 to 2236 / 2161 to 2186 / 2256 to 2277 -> 5.2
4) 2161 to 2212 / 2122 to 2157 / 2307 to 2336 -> 6.2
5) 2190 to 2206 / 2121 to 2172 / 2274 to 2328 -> 1.6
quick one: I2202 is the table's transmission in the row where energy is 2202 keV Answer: 92.1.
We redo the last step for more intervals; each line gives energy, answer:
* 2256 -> 120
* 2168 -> 99.6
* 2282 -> 119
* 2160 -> 108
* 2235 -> 108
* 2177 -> 64.7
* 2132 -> 51.4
